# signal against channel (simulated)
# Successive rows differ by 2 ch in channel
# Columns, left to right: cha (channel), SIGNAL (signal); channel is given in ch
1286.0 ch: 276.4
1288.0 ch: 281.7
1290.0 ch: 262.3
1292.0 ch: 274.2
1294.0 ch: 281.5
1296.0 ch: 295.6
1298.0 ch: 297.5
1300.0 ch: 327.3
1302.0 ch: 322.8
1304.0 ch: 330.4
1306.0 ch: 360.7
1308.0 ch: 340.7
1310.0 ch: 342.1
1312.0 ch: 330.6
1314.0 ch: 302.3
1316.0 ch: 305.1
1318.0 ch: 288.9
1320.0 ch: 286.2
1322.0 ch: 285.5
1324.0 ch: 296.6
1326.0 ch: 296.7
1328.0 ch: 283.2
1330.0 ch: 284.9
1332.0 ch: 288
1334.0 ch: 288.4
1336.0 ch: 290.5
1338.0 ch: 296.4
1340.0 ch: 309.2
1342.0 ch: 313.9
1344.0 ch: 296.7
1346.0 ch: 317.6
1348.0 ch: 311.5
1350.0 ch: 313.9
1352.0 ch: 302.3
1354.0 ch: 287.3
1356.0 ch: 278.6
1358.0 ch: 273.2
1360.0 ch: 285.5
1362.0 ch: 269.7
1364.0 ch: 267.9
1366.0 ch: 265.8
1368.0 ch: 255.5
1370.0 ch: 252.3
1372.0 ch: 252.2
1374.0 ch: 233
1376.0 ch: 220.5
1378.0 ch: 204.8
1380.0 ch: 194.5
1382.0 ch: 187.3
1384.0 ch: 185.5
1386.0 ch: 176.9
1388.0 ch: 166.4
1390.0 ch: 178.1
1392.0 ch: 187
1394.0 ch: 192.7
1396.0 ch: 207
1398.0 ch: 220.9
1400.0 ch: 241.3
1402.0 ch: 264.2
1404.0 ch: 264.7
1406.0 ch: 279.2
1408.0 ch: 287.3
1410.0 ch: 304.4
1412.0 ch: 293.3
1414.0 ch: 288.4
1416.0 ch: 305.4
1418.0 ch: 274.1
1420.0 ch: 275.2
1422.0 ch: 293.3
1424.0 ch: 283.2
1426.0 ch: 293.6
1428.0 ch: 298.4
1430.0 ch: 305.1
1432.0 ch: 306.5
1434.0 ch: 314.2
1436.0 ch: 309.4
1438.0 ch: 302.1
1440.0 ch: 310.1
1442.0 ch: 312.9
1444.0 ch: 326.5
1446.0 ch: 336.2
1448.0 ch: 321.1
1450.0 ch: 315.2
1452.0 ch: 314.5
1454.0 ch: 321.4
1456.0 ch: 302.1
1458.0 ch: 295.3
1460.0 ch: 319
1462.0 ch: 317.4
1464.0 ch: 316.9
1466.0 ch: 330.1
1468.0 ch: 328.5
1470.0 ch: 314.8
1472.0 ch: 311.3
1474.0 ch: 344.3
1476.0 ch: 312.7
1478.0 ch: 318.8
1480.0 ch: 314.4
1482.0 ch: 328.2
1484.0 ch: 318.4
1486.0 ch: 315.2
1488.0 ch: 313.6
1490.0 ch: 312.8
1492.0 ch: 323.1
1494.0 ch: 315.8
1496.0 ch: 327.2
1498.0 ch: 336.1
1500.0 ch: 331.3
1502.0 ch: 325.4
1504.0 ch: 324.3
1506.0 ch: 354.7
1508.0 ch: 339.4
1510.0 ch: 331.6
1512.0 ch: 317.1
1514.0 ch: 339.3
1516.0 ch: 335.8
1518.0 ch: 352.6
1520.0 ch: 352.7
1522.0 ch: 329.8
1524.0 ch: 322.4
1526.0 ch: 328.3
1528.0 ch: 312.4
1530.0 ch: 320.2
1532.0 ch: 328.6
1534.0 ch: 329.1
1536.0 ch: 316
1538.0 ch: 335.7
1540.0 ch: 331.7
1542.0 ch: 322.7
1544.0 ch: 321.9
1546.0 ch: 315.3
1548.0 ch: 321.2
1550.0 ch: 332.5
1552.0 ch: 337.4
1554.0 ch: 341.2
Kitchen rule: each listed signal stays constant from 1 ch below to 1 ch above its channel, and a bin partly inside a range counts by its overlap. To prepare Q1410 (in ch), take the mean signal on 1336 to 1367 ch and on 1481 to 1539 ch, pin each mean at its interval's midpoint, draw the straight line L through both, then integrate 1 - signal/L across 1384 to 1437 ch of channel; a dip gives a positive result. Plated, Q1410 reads 7.9 ch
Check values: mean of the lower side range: 293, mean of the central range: 260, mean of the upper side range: 328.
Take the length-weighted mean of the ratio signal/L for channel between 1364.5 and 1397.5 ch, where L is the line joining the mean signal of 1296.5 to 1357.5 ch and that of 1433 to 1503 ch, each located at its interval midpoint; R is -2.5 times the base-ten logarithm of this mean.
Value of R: 0.42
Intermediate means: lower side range 306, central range 211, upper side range 319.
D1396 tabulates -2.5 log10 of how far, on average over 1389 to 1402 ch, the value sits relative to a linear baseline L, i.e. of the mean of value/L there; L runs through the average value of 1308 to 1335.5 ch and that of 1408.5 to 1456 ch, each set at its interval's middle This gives 0.40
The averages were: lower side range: 300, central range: 209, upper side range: 304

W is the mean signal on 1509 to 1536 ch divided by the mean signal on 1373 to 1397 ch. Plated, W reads 1.70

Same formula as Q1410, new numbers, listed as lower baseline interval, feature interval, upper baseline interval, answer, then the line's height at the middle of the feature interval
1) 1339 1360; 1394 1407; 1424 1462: 2.71 ch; 306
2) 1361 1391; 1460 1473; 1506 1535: -1.31 ch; 291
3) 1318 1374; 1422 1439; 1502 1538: 0.39 ch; 308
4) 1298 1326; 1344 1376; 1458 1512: 4.14 ch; 318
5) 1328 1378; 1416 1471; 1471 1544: -0.20 ch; 307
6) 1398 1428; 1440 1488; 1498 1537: -2.13 ch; 305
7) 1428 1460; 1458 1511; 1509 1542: -0.37 ch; 321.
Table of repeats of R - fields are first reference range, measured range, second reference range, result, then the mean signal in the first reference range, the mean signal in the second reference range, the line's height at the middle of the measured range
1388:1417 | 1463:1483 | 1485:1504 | -0.059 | 248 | 322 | 305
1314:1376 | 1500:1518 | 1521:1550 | -0.052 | 285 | 324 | 319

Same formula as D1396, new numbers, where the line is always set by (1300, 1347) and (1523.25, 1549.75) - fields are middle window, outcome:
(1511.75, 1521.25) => -0.06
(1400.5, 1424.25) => 0.11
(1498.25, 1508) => -0.04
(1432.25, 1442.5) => 0.02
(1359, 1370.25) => 0.16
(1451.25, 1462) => 0.02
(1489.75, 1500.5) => -0.01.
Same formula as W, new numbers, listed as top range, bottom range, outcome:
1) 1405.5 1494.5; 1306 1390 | 1.13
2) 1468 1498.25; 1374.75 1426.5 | 1.33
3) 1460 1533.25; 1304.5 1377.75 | 1.12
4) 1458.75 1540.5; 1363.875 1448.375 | 1.25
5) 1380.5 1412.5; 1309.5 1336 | 0.76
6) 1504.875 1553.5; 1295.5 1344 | 1.08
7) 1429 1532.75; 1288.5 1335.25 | 1.06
